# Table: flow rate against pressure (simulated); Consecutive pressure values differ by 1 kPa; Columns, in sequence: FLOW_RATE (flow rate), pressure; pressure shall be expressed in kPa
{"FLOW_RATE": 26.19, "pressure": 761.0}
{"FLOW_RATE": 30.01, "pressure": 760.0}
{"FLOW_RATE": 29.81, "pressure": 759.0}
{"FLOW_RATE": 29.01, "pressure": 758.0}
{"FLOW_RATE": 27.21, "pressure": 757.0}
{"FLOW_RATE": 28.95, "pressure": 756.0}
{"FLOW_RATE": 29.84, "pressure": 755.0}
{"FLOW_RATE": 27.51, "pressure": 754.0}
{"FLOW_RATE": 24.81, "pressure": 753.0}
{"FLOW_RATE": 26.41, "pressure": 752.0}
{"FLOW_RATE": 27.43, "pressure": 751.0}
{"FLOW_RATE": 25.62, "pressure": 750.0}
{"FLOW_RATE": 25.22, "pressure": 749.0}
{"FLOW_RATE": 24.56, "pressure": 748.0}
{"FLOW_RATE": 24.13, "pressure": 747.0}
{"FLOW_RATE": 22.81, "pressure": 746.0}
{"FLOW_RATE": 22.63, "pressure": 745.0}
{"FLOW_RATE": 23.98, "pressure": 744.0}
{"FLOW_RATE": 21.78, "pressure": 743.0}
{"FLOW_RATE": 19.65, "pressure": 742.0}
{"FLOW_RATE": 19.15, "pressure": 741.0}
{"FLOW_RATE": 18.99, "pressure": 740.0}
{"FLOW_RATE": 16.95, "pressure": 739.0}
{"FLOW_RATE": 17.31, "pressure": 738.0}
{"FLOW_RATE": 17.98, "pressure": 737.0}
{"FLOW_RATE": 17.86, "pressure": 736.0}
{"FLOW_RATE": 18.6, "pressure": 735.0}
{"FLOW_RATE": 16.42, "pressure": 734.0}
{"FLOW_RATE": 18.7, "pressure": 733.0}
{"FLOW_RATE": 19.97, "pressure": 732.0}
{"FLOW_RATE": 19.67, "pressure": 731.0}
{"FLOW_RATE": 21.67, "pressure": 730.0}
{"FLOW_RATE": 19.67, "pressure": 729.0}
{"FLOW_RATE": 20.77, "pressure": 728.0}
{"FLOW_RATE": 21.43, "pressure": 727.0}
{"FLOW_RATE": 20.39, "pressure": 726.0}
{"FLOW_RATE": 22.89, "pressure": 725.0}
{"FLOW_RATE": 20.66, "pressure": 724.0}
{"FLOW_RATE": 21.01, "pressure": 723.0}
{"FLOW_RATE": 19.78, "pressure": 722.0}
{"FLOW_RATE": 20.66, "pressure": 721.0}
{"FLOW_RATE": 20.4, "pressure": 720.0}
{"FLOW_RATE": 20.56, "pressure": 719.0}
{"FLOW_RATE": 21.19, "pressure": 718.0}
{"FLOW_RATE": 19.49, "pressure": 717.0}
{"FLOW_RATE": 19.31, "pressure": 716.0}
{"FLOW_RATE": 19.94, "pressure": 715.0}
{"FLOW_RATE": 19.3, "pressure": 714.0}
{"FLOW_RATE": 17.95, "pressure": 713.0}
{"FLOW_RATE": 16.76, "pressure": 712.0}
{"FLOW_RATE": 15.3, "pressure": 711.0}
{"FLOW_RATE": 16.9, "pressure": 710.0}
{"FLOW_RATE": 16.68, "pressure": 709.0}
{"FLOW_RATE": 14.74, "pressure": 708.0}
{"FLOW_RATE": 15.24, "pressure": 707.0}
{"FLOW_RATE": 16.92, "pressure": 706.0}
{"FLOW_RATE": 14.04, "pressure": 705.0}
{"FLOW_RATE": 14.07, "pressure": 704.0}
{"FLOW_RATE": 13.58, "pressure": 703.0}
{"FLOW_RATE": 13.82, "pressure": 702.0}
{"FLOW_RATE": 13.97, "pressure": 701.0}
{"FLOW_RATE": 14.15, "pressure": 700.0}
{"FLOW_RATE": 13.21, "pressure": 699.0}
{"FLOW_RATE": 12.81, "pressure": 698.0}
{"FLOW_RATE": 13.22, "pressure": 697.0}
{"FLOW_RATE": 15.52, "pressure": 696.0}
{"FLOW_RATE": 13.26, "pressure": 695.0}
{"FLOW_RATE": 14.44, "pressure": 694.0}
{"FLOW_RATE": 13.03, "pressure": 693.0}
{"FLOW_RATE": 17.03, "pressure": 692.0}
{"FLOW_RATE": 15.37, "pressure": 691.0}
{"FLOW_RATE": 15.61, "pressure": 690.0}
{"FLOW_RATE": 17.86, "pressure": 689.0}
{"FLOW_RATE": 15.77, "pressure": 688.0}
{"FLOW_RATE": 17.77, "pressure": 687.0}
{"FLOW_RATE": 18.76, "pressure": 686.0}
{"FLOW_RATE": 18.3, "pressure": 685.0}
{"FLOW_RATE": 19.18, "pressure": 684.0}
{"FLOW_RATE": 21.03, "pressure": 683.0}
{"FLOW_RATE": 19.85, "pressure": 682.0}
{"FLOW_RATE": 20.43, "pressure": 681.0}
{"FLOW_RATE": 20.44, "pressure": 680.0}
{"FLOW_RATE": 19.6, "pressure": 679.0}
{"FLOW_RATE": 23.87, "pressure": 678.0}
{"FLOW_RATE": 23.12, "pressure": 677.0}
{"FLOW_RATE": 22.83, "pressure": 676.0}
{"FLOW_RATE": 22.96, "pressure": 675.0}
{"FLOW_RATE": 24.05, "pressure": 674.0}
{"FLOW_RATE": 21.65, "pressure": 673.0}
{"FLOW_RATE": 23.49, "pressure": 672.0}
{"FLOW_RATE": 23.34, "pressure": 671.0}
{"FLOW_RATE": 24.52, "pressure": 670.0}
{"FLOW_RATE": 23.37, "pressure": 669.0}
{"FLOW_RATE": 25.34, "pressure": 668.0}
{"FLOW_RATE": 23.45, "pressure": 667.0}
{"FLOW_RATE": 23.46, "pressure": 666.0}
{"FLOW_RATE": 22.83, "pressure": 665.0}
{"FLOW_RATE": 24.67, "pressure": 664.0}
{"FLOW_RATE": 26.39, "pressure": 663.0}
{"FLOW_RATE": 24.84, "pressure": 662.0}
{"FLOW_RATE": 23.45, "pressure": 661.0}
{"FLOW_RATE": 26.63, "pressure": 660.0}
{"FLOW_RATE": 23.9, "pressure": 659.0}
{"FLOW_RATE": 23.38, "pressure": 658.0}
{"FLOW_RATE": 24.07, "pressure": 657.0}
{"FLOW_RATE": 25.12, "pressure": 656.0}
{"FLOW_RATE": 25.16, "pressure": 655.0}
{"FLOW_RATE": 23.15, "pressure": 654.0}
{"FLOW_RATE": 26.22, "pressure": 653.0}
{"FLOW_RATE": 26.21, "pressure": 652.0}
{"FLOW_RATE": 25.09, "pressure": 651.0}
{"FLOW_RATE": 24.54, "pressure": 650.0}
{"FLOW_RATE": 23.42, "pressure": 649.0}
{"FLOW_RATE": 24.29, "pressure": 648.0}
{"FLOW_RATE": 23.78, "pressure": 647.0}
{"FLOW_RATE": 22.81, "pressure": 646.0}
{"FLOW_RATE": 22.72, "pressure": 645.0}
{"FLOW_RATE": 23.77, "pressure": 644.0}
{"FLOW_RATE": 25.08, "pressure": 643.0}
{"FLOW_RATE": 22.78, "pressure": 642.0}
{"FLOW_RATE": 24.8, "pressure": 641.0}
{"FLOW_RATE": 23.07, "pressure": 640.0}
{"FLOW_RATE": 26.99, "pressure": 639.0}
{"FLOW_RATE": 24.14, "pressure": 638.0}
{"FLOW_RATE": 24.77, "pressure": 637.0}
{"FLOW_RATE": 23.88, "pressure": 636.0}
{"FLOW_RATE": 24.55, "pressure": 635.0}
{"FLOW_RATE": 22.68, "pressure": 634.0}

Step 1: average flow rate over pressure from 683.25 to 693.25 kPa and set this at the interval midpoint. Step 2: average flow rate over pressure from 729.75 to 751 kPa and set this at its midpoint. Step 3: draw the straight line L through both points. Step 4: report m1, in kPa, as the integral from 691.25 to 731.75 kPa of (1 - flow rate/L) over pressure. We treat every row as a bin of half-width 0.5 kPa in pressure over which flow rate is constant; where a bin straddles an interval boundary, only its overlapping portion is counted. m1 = 3.1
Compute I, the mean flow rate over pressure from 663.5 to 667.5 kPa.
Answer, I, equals 23.6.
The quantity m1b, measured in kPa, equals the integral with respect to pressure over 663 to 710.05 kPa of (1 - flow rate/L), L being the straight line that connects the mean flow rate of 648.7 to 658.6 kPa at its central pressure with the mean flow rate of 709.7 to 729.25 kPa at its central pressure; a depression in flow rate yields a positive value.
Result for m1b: 7.9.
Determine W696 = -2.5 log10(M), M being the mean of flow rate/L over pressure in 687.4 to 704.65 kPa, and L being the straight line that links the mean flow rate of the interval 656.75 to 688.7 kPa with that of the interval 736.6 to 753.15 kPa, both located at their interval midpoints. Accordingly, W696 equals 0.47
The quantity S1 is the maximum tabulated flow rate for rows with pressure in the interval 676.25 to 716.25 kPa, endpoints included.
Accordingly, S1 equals 23.87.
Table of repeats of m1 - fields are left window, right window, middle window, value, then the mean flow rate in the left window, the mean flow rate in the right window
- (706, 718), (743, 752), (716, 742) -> 1.3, 17.6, 24.5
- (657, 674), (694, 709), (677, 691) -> 0.0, 24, 14.3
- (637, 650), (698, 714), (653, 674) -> -2.9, 24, 15.2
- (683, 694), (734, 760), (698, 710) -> 2.6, 16.9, 23.5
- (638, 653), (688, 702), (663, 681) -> -3.8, 24.3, 14.6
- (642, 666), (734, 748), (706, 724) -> 2.4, 24.4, 20.2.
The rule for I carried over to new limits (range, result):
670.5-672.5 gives 23.4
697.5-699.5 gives 13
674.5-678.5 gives 23.2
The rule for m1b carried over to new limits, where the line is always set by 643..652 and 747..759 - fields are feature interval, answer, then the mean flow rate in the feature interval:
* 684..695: 3.84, 16.4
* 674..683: 1.13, 21.7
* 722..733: 2.34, 20.7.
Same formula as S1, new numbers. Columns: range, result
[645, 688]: 26.63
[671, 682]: 24.05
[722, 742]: 22.89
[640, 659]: 26.22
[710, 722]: 21.19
